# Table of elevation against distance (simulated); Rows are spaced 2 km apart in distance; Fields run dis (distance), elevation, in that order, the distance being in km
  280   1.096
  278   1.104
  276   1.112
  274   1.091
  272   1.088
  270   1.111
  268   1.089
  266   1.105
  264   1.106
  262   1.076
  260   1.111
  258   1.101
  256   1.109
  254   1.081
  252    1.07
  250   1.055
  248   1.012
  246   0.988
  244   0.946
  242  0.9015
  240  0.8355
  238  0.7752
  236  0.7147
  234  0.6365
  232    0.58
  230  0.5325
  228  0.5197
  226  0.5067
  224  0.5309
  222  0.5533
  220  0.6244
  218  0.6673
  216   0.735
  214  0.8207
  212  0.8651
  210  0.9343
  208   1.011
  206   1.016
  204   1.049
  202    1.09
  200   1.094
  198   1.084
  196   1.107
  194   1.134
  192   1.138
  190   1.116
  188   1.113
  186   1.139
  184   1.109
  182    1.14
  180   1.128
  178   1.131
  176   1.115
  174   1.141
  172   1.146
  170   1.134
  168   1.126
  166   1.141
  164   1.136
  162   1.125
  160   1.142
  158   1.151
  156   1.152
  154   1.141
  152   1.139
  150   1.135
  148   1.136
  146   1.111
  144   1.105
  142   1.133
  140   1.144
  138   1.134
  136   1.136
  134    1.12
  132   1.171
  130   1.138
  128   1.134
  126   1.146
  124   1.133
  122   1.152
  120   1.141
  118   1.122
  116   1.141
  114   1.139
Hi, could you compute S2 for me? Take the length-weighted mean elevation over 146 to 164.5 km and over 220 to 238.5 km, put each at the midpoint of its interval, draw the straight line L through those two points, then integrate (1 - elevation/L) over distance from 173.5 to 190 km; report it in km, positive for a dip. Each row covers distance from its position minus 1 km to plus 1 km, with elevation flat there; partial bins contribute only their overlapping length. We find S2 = -3.2 km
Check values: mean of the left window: 1.14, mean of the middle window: 1.13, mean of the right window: 0.591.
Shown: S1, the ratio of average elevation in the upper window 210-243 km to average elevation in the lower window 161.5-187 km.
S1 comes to 0.60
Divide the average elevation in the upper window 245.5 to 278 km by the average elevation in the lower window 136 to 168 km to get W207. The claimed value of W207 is 1.0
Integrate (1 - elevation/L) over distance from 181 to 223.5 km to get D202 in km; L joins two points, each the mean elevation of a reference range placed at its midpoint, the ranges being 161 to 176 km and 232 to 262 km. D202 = 3.4 km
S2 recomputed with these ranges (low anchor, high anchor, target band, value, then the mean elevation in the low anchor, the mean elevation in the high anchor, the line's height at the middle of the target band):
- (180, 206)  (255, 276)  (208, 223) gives 4.67 km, 1.11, 1.1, 1.1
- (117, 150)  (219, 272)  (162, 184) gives -1.88 km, 1.13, 0.876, 1.04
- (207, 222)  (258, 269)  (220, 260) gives 6.18 km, 0.791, 1.1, 0.951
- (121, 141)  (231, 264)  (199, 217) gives 0.95 km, 1.14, 0.942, 1.01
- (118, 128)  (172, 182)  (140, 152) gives 0.10 km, 1.14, 1.13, 1.14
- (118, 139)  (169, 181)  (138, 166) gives 0.03 km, 1.14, 1.13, 1.14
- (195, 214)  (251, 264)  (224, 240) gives 6.64 km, 1.02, 1.09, 1.06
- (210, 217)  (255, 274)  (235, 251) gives 1.34 km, 0.825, 1.1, 0.984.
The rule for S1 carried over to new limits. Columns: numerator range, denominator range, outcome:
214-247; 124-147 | 0.61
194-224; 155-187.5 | 0.79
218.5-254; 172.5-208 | 0.69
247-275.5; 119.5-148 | 0.96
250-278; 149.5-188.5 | 0.97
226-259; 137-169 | 0.75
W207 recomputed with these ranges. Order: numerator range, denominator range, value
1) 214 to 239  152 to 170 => 0.55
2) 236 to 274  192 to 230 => 1.20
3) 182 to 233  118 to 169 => 0.78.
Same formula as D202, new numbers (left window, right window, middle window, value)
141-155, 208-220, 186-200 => -3.2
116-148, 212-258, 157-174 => -1.9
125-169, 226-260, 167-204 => -3.4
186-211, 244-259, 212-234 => 9.2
